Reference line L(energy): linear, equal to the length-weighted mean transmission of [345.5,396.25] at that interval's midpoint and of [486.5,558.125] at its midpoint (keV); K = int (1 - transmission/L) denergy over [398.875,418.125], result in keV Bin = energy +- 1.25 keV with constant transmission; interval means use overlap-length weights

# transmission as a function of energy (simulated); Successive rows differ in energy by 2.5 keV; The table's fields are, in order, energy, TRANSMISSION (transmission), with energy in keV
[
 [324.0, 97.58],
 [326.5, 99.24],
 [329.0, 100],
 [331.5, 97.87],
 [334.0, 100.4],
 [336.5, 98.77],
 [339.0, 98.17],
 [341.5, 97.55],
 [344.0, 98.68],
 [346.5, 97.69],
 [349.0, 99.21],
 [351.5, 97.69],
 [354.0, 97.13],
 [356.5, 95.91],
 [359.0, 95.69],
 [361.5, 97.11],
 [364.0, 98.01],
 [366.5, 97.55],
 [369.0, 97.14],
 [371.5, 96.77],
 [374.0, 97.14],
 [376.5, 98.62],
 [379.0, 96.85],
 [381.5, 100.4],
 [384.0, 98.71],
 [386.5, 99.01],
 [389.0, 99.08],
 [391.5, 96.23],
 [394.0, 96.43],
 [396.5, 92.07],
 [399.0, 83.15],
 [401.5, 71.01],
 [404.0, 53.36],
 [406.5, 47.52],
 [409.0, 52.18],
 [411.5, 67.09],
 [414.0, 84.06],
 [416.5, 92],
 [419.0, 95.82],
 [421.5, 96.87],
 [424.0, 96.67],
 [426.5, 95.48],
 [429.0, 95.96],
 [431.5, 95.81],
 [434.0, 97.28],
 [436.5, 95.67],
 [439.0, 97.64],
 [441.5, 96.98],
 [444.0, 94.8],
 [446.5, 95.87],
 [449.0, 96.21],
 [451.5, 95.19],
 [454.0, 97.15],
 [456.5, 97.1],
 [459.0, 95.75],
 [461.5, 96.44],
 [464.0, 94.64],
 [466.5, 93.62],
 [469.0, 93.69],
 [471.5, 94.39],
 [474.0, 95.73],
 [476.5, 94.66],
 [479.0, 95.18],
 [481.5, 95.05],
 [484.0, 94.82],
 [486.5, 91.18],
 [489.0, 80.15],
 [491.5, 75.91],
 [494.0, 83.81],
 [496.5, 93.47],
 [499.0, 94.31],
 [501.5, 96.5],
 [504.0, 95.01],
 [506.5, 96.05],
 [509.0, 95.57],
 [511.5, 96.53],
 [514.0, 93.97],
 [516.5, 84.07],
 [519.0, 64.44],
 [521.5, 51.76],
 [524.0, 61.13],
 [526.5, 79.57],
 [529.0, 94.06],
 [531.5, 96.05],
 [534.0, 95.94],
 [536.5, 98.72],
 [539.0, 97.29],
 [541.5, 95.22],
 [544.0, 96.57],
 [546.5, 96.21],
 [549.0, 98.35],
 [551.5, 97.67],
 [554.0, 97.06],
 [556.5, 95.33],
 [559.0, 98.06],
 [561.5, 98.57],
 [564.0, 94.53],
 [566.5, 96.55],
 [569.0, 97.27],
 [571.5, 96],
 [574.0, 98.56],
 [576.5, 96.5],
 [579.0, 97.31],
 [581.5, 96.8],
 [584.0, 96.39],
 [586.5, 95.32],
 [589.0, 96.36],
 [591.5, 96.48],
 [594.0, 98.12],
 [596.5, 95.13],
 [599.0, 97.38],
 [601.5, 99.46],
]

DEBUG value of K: 5.4 keV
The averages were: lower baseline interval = 97.5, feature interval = 68.5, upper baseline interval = 89.4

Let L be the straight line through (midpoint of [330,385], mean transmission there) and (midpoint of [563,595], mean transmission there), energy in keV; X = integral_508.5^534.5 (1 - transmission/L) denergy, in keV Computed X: 3.94 keV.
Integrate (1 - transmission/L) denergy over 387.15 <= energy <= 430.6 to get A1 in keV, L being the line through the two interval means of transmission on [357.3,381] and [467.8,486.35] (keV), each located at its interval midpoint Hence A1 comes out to 5.7 keV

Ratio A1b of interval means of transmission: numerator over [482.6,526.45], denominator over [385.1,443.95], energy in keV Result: 1.0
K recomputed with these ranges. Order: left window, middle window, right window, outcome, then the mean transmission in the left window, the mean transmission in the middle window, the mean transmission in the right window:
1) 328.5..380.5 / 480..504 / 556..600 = 1.8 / 97.8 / 89.8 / 96.7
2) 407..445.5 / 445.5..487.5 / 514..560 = -2.8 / 89.5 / 95.1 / 88.8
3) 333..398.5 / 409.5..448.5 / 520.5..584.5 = 1.4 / 97.4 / 92.5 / 93.1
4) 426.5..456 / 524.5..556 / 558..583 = 0.8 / 96.2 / 94.4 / 97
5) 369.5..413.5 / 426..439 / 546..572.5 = -1.2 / 85.2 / 96.2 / 96.9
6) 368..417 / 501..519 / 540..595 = 0.3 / 85.8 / 91.8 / 96.8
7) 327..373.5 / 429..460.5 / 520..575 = -0.4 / 97.9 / 96.3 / 92.1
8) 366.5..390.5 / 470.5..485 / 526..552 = 0.2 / 98.1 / 95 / 95.4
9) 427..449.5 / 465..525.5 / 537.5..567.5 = 5.4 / 96.2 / 88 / 96.8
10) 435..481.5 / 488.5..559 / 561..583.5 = 4.9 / 95.6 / 89.6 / 96.8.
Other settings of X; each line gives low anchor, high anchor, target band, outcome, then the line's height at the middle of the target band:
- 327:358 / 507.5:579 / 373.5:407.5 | 3.1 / 96.7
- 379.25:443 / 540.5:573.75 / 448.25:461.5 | -0.8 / 90.7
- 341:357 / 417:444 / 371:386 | -0.2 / 97.2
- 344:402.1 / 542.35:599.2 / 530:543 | 0.0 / 96.6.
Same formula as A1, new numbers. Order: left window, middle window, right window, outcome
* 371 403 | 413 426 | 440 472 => 0.2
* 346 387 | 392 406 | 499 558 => 2.6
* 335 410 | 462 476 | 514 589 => -0.4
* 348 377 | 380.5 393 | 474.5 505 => -0.3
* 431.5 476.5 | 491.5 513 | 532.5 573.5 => 0.8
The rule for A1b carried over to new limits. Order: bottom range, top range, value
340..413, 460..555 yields 1.01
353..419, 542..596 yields 1.09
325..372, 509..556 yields 0.91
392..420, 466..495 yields 1.19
